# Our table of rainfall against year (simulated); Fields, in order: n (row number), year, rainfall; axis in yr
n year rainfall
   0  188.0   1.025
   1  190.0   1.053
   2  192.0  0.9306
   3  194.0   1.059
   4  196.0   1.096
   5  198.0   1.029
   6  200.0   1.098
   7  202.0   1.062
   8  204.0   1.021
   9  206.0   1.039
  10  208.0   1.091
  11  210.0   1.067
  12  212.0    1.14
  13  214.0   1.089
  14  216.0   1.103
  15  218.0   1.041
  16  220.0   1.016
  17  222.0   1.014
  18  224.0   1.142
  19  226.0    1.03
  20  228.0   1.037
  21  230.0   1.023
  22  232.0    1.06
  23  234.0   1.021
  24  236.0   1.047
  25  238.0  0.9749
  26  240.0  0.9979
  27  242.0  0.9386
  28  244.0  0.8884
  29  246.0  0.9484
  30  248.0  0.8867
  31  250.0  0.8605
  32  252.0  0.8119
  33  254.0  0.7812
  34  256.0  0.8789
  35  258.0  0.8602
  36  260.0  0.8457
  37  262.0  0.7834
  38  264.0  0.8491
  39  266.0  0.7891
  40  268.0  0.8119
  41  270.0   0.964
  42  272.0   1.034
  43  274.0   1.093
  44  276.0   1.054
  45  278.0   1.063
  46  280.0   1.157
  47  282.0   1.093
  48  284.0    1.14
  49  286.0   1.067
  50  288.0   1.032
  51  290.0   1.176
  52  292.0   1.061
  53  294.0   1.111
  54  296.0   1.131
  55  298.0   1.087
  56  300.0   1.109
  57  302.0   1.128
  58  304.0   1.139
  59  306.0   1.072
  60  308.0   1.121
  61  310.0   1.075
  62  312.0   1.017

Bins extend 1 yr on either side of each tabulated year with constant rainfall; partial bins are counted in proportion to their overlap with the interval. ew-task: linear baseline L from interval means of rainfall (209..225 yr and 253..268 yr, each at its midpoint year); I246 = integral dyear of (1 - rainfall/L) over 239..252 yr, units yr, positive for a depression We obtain 0.01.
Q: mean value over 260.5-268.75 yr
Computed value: 0.811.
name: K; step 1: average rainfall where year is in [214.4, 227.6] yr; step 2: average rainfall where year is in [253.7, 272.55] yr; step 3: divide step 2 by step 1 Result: 0.81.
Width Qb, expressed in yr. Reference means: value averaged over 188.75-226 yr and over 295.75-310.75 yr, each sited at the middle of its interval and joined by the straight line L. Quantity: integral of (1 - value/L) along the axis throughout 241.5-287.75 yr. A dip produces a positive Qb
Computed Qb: 6.3 yr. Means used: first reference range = 1.06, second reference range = 1.11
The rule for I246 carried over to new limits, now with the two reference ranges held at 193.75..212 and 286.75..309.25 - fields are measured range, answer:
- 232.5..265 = 5.5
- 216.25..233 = 0.4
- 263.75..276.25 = 1.7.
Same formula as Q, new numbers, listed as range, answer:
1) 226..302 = 0.988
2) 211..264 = 0.968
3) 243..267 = 0.849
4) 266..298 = 1.06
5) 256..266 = 0.834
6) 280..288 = 1.1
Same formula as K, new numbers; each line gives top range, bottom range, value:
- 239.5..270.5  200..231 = 0.81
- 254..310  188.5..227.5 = 0.96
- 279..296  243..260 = 1.28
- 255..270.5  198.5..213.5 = 0.79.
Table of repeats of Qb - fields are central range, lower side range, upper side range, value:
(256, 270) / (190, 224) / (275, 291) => 3.2 yr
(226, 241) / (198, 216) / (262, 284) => 0.2 yr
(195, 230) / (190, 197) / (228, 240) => -1.2 yr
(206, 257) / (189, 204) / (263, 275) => -0.4 yr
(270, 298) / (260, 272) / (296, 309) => -3.1 yr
